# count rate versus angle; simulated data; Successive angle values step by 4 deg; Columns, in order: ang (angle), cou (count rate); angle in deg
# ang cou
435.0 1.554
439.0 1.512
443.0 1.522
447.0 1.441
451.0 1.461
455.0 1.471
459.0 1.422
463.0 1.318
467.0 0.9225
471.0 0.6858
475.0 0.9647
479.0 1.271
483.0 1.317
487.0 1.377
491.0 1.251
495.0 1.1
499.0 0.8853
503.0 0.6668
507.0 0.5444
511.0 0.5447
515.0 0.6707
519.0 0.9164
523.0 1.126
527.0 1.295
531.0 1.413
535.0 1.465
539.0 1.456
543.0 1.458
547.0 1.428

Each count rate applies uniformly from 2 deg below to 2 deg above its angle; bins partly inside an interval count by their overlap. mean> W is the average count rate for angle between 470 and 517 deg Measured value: 0.945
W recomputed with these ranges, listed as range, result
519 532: 1.21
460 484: 1.08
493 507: 0.836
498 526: 0.78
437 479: 1.27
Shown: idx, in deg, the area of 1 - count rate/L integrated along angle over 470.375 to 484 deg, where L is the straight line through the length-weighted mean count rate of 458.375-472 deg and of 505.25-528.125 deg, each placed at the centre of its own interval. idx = -0.8 deg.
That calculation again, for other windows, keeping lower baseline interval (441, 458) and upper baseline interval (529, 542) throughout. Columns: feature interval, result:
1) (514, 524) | 3.8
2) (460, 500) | 9.3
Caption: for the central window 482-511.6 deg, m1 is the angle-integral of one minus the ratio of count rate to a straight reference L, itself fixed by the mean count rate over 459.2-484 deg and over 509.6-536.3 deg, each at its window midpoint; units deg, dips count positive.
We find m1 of 3.08 deg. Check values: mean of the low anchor 1.1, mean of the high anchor 1.06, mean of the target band 0.968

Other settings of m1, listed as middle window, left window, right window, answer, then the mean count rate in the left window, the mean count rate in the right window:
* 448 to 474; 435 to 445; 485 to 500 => 3.4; 1.52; 1.17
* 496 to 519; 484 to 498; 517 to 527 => 8.9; 1.22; 1.08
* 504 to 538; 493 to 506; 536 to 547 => 5.5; 0.858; 1.45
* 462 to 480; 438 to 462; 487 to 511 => 3.2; 1.46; 0.901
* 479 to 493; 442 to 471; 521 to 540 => 0.2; 1.31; 1.35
